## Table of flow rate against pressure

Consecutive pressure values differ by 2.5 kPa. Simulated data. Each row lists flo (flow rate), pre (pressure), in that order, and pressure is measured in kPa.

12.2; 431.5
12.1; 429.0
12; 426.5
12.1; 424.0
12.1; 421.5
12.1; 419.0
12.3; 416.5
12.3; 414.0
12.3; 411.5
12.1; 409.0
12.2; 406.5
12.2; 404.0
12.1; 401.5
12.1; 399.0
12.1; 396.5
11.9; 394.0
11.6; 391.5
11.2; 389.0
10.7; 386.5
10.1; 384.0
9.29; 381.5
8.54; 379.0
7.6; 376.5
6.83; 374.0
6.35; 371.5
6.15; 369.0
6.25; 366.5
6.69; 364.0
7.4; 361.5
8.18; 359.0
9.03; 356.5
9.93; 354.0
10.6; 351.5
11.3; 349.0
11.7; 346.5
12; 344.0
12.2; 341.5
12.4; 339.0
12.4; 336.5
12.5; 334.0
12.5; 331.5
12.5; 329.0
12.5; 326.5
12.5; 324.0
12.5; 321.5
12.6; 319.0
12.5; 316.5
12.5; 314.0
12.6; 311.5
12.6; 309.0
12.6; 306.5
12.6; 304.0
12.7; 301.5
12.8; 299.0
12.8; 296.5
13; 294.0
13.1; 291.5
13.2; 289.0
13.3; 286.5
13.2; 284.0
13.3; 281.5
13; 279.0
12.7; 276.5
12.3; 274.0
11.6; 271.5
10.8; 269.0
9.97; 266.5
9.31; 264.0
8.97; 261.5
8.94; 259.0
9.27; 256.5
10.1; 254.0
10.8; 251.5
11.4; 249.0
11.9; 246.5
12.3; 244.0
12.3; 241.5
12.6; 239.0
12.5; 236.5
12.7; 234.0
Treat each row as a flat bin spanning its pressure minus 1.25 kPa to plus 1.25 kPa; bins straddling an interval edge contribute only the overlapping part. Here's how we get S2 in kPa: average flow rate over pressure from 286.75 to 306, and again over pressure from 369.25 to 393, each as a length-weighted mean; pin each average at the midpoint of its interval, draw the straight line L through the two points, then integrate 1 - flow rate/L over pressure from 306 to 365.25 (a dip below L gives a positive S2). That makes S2 -1.3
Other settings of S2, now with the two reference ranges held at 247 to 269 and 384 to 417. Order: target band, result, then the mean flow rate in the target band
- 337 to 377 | 7.5 kPa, 9.13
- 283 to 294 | -3.0 kPa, 13.2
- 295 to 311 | -3.2 kPa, 12.7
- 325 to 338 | -1.8 kPa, 12.5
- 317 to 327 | -1.6 kPa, 12.5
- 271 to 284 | -3.1 kPa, 12.7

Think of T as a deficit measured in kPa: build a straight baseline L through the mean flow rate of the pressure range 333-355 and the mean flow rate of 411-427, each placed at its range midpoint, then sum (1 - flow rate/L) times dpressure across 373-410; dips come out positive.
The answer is 4.0 kPa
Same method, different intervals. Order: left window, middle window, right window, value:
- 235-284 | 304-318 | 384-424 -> -1.3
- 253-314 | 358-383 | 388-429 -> 9.7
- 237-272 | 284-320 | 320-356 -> -4.4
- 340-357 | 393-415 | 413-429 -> -0.5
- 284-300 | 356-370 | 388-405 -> 5.8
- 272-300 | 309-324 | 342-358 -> -0.8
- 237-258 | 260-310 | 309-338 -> -1.0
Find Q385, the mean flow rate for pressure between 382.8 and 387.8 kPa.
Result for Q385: 10.4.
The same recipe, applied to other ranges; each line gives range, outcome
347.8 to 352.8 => 10.9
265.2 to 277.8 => 11.5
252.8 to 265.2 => 9.31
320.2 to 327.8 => 12.5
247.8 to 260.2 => 10.1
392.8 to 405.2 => 12.1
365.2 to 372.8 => 6.26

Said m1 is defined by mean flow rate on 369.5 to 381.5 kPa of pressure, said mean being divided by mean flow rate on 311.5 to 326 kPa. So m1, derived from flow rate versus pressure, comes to 0.6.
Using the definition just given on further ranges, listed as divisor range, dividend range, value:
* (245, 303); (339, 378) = 0.76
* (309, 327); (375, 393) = 0.79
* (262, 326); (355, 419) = 0.80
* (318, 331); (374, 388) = 0.72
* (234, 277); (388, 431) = 1.09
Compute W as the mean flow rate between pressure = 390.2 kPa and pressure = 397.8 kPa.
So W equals 11.9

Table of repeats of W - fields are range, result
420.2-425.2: 12.1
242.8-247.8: 12.1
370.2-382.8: 7.73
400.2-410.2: 12.2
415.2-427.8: 12.1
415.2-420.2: 12.2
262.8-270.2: 10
